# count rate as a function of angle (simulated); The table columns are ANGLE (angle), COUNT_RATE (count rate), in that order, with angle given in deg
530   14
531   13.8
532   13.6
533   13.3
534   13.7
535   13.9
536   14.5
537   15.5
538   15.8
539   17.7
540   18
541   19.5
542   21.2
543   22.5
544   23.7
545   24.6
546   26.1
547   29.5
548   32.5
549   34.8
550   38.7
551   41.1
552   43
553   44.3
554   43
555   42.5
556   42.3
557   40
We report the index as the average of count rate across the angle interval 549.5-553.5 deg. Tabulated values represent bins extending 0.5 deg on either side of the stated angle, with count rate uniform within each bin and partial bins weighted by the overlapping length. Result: 41.8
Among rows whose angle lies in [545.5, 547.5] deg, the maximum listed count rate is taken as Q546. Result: 29.5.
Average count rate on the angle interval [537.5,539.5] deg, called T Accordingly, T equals 16.8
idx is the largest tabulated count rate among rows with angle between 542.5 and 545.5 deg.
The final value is 24.6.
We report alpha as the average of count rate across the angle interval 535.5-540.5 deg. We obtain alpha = 16.3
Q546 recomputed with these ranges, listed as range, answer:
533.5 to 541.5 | 19.5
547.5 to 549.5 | 34.8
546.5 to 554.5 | 44.3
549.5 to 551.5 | 41.1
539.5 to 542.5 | 21.2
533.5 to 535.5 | 13.9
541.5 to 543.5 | 22.5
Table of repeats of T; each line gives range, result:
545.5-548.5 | 29.4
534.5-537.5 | 14.6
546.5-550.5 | 33.9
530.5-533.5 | 13.6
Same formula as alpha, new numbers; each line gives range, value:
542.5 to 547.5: 25.3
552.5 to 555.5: 43.3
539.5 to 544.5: 21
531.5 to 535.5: 13.6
